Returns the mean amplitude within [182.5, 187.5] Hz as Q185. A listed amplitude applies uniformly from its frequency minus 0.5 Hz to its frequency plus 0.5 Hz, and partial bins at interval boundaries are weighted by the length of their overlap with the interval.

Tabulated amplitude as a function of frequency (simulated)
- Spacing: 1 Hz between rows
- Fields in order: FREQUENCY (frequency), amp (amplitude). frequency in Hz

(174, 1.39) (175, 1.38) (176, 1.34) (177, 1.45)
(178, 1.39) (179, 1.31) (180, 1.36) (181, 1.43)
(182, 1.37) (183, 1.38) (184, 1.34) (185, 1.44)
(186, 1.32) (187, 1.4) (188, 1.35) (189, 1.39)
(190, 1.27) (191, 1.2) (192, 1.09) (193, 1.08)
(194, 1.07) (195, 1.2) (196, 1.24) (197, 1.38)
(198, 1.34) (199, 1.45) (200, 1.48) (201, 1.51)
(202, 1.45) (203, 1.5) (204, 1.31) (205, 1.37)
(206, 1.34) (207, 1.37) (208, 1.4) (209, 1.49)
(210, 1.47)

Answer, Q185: 1.38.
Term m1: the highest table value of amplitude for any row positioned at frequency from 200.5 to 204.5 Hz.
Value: 1.51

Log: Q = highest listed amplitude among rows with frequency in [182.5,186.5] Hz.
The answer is 1.44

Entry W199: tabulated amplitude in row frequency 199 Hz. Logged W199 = 1.45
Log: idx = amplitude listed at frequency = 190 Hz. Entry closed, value 1.27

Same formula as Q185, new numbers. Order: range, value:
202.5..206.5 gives 1.38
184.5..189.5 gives 1.38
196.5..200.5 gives 1.41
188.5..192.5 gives 1.24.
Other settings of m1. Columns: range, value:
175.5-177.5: 1.45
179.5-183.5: 1.43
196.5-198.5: 1.38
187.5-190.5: 1.39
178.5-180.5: 1.36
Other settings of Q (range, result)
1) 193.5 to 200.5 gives 1.48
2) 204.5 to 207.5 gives 1.37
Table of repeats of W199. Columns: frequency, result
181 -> 1.43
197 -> 1.38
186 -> 1.32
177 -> 1.45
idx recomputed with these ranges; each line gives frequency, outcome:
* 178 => 1.39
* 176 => 1.34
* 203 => 1.5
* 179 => 1.31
